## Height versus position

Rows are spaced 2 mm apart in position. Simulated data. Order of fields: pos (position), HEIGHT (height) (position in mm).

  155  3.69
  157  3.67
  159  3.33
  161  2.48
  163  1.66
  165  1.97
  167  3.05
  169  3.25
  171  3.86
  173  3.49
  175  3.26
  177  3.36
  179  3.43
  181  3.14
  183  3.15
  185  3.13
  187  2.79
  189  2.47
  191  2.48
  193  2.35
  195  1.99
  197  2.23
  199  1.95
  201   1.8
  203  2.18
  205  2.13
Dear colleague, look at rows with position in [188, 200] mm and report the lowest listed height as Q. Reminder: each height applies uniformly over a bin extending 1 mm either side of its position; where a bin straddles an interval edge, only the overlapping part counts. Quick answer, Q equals 1.95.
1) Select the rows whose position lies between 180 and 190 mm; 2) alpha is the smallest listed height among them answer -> 2.47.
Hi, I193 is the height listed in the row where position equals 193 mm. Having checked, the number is 2.35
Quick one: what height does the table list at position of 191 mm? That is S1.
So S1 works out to 2.48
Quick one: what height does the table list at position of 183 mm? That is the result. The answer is 3.15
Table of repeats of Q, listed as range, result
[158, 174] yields 1.66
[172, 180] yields 3.26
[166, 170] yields 3.05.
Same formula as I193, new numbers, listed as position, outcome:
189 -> 2.47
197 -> 2.23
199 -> 1.95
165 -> 1.97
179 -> 3.43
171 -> 3.86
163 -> 1.66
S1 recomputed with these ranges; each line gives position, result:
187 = 2.79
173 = 3.49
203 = 2.18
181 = 3.14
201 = 1.8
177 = 3.36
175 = 3.26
